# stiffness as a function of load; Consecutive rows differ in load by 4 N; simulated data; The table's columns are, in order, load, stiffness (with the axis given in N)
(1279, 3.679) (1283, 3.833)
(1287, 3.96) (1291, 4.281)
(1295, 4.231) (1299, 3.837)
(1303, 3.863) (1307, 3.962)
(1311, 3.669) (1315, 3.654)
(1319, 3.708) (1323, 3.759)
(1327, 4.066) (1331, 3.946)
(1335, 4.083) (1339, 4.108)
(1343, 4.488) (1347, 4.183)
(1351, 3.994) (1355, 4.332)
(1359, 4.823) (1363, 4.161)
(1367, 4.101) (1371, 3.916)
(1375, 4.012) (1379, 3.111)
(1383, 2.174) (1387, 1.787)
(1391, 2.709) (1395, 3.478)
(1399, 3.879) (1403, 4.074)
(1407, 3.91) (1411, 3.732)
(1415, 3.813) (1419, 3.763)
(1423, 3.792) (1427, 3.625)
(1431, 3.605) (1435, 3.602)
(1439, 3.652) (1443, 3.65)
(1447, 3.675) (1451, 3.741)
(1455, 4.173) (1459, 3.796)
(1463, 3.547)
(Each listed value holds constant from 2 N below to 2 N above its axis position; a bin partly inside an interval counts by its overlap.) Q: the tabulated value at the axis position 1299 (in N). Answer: 3.837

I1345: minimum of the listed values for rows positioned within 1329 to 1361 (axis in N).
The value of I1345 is 3.946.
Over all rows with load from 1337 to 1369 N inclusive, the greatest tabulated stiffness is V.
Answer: 4.823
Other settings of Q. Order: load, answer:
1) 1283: 3.833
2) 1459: 3.796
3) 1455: 4.173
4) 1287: 3.96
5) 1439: 3.652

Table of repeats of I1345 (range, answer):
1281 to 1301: 3.833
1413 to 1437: 3.602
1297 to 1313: 3.669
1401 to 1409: 3.91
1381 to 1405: 1.787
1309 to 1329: 3.654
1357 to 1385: 2.174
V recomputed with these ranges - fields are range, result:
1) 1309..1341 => 4.108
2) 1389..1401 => 3.879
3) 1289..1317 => 4.281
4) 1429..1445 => 3.652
